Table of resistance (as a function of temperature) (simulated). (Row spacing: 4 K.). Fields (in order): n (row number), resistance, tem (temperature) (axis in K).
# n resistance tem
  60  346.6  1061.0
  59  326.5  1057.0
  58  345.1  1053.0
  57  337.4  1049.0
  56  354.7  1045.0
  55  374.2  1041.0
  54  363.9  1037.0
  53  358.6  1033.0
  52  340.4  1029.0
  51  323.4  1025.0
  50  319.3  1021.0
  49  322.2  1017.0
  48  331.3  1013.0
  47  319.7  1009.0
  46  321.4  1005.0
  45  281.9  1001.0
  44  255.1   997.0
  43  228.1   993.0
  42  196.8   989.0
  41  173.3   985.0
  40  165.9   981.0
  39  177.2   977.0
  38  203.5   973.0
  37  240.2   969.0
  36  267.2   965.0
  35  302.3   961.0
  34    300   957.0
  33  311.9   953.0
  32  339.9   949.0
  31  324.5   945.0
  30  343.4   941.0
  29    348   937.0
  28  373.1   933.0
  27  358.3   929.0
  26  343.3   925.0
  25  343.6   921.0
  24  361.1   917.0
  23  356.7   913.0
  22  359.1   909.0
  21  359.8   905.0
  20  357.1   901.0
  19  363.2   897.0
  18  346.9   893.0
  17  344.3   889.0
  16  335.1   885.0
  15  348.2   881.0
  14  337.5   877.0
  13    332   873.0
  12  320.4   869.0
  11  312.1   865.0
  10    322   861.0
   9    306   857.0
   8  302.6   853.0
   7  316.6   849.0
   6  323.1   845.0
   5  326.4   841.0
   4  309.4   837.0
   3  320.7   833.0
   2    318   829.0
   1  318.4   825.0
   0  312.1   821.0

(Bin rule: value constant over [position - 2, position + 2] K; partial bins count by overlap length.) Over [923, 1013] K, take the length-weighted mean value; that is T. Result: 282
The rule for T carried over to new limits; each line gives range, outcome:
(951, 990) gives 235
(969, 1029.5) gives 261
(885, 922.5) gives 354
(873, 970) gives 337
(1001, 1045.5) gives 336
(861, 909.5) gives 342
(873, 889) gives 340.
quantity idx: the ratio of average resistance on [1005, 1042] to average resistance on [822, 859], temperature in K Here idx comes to 1.1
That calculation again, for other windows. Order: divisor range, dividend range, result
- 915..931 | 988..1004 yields 0.71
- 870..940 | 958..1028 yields 0.75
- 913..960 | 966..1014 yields 0.70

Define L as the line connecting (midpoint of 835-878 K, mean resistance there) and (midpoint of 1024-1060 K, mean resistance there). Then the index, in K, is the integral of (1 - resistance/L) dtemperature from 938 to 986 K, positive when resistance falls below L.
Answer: 9.83 K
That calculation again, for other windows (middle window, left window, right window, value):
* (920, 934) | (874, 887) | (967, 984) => -4.45 K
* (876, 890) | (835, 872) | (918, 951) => -0.60 K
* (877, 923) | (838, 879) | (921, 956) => -2.86 K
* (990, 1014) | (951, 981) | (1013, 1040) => 1.62 K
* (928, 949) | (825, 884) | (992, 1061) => -1.60 K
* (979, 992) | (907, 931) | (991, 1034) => 5.61 K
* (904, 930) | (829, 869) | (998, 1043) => -2.63 K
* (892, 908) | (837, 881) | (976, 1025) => -2.84 K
